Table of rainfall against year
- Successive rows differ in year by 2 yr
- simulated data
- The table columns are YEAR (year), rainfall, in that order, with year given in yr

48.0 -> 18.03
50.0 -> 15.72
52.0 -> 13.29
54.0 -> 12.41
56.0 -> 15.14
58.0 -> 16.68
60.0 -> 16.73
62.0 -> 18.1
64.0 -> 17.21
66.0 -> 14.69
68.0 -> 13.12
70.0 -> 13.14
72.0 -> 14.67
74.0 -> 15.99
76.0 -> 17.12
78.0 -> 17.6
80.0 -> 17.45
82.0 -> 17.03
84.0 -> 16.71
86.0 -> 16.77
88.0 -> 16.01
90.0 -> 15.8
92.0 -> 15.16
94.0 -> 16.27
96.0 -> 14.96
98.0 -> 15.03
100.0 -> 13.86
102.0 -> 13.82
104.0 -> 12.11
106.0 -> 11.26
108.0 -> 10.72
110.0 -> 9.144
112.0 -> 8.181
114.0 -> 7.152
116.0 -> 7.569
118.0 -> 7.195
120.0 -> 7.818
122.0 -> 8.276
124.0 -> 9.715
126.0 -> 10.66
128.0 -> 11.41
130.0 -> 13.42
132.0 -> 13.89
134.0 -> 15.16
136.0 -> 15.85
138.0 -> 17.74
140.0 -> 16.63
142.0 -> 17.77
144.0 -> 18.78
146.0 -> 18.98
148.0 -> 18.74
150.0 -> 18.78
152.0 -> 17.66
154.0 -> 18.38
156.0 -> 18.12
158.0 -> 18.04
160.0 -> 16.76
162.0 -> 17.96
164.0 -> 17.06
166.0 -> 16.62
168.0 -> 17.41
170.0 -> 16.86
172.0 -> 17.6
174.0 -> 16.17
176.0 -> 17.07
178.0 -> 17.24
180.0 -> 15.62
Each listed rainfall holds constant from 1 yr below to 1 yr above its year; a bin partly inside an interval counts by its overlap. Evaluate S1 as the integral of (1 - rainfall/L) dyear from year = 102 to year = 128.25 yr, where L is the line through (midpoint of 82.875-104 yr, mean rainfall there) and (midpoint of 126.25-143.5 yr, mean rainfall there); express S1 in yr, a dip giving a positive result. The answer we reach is 10.0 yr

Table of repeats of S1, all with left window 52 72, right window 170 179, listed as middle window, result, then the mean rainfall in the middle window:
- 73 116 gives 4.3 yr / 14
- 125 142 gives 1.9 yr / 14.5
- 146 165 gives -1.5 yr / 18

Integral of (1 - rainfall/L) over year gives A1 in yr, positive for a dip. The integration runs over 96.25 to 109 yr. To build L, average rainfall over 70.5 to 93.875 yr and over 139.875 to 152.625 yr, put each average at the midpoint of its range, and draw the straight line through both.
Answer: 3.02 yr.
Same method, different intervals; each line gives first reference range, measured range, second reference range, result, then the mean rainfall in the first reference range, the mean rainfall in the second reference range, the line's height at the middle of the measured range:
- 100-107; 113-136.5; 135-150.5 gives 7.65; 12.6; 17.9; 15.5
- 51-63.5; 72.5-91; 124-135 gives -2.76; 15.5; 12.6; 14.5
